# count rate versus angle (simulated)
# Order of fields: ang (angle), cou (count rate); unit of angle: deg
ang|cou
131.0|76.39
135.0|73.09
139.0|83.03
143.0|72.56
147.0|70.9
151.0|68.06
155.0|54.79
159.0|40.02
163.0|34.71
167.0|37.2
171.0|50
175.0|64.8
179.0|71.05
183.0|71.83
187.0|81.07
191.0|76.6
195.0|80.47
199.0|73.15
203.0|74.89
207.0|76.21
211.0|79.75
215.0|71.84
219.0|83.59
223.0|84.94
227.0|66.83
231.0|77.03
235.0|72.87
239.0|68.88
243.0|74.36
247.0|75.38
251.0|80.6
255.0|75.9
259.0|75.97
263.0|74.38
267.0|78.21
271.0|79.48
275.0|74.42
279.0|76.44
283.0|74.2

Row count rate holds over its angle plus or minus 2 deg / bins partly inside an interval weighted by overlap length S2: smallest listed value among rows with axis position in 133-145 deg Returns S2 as 72.56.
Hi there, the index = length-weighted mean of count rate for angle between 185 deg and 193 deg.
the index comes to 78.8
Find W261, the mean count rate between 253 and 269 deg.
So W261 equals 76.1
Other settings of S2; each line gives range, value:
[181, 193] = 71.83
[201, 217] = 71.84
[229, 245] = 68.88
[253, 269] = 74.38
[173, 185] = 64.8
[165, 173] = 37.2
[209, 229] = 66.83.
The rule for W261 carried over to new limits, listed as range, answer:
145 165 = 53.7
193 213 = 76.9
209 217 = 75.8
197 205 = 74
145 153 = 69.5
